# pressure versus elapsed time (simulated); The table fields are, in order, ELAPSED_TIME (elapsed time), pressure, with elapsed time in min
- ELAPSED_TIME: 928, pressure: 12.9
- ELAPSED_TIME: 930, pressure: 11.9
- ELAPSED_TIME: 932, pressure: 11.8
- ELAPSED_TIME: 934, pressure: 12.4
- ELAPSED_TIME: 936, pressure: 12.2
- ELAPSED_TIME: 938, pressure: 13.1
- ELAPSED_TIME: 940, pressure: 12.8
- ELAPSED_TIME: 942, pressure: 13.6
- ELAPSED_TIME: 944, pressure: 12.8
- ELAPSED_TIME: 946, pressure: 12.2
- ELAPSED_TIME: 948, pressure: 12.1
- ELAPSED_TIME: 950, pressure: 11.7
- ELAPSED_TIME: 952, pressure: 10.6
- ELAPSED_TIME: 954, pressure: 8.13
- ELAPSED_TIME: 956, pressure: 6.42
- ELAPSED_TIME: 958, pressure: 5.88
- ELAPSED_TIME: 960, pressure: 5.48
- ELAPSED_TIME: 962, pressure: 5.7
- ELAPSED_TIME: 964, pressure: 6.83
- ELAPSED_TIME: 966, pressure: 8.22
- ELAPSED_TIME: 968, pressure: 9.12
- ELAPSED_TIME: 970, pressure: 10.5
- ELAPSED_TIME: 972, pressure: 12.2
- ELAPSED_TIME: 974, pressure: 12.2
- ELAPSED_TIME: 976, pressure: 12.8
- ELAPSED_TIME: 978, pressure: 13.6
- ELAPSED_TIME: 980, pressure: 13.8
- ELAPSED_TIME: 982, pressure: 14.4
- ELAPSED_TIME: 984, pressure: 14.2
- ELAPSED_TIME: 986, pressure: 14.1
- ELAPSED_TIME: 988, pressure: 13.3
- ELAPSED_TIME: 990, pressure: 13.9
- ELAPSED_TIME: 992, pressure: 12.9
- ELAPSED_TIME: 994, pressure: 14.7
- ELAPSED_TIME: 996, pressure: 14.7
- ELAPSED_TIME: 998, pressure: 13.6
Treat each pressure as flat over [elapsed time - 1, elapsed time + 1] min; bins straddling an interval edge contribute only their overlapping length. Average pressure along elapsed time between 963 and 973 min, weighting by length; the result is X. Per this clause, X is 9.37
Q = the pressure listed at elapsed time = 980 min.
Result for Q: 13.8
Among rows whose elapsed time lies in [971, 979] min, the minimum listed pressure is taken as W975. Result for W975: 12.2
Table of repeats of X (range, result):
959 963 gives 5.59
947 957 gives 9.79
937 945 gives 13.1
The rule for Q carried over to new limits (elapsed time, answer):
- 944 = 12.8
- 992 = 12.9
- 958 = 5.88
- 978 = 13.6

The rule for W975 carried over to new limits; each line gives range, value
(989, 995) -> 12.9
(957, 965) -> 5.48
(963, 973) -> 6.83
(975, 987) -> 12.8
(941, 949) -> 12.1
